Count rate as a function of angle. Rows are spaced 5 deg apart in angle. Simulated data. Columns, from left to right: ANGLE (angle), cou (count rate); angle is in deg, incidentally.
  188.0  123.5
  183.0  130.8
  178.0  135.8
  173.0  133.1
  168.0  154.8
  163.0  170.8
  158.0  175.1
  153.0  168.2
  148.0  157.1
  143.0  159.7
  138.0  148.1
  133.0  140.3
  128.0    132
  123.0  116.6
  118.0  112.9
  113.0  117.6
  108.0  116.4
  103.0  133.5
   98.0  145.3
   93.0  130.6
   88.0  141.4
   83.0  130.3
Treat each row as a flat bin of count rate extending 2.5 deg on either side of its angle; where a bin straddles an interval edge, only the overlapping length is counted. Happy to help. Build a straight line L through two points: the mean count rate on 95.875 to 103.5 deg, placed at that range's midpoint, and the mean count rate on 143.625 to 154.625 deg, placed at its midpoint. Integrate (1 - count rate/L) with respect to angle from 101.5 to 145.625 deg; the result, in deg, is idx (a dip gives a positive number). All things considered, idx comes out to 5.9 deg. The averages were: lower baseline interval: 141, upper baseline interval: 162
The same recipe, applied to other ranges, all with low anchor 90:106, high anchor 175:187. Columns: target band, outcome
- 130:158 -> -4.7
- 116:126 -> 1.4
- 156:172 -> -3.7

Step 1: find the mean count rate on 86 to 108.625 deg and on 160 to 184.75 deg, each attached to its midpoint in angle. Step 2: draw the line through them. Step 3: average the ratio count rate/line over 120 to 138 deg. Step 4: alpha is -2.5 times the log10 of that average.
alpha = 0.06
